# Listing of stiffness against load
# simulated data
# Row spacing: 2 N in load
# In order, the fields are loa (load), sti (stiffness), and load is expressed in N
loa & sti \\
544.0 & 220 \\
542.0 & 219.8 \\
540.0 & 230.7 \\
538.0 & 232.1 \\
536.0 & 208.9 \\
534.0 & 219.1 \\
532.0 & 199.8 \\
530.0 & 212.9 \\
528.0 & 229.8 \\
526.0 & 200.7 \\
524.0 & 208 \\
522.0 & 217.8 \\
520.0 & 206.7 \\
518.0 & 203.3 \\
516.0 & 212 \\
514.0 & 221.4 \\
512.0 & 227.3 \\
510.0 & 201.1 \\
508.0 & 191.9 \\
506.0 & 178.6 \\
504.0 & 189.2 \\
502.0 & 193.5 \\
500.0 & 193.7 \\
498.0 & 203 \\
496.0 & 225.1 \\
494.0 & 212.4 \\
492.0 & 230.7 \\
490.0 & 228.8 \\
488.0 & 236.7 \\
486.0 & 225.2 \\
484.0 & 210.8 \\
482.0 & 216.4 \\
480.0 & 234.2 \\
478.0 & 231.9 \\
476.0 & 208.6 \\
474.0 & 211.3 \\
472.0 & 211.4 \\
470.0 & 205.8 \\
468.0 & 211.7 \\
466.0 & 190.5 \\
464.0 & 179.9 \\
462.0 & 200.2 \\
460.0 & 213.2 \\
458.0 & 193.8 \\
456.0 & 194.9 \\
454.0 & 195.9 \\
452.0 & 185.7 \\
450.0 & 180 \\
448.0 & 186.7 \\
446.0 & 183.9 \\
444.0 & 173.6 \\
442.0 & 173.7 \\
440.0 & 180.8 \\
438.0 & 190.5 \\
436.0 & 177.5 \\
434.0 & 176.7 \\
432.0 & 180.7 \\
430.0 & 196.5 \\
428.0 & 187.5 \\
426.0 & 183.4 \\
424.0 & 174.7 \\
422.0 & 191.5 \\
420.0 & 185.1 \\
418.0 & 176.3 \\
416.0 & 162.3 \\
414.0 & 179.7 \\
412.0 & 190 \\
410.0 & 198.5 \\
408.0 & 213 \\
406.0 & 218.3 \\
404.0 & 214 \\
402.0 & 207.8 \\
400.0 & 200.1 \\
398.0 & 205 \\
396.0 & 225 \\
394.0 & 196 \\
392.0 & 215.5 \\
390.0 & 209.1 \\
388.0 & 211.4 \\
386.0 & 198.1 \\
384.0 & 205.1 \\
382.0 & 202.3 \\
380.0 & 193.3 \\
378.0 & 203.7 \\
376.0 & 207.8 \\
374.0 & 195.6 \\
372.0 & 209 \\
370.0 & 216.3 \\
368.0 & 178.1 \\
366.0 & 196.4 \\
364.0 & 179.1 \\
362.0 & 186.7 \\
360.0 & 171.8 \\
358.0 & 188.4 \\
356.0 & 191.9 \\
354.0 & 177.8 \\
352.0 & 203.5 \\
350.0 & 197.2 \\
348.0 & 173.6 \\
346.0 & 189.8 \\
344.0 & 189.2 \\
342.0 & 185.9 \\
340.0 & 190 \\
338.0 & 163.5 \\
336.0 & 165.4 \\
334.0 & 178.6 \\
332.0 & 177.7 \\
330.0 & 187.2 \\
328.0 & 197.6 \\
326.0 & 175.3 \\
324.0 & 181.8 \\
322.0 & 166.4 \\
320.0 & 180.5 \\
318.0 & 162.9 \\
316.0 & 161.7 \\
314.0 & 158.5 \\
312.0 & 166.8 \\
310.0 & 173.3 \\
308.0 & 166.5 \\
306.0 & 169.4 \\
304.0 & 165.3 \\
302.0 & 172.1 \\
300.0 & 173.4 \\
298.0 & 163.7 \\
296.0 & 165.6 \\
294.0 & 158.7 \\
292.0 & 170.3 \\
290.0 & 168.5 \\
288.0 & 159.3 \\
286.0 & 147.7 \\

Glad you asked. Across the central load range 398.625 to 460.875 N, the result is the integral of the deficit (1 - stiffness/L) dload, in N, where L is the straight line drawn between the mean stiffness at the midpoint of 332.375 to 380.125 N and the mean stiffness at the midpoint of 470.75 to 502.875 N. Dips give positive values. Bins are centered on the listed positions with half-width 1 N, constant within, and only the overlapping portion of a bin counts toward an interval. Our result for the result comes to 4.6 N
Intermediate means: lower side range 189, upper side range 217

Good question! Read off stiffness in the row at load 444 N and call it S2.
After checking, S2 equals 173.6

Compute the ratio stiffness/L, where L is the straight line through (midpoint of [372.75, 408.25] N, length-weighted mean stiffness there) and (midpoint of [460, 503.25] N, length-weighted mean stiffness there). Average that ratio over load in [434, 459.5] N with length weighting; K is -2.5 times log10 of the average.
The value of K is 0.14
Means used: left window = 207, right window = 212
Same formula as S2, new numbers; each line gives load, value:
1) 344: 189.2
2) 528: 229.8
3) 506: 178.6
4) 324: 181.8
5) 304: 165.3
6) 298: 163.7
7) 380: 193.3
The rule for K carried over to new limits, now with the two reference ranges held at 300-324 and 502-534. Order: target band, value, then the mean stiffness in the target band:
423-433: 0.03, 185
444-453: 0.06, 183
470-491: -0.11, 221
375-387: -0.12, 202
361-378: -0.10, 197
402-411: -0.14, 211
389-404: -0.14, 209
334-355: -0.05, 183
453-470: -0.01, 198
